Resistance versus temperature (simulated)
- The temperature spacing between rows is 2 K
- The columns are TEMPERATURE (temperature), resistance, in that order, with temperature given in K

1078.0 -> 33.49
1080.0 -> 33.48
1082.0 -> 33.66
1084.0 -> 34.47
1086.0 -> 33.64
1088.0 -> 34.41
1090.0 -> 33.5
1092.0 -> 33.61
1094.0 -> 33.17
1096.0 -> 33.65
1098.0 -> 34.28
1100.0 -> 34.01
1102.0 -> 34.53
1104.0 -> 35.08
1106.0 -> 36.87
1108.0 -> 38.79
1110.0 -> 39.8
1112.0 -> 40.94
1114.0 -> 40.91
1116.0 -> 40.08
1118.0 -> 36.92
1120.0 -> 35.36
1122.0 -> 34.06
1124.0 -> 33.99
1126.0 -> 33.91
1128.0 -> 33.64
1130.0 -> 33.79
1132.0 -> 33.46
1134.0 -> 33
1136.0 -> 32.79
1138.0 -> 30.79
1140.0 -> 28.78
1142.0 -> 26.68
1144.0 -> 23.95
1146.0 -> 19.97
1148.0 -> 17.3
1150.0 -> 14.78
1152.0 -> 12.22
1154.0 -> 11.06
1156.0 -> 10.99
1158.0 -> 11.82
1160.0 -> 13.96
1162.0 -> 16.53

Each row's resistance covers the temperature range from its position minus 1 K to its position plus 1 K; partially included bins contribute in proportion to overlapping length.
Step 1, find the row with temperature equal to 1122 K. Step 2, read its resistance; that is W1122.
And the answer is 34.06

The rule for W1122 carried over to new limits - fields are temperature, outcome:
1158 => 11.82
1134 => 33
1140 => 28.78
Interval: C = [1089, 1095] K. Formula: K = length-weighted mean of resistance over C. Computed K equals 33.4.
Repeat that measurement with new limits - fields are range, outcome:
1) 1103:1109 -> 36.9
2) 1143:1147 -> 22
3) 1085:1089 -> 34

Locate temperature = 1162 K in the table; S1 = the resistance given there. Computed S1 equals 16.53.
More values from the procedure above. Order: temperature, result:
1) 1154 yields 11.06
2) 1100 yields 34.01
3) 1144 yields 23.95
